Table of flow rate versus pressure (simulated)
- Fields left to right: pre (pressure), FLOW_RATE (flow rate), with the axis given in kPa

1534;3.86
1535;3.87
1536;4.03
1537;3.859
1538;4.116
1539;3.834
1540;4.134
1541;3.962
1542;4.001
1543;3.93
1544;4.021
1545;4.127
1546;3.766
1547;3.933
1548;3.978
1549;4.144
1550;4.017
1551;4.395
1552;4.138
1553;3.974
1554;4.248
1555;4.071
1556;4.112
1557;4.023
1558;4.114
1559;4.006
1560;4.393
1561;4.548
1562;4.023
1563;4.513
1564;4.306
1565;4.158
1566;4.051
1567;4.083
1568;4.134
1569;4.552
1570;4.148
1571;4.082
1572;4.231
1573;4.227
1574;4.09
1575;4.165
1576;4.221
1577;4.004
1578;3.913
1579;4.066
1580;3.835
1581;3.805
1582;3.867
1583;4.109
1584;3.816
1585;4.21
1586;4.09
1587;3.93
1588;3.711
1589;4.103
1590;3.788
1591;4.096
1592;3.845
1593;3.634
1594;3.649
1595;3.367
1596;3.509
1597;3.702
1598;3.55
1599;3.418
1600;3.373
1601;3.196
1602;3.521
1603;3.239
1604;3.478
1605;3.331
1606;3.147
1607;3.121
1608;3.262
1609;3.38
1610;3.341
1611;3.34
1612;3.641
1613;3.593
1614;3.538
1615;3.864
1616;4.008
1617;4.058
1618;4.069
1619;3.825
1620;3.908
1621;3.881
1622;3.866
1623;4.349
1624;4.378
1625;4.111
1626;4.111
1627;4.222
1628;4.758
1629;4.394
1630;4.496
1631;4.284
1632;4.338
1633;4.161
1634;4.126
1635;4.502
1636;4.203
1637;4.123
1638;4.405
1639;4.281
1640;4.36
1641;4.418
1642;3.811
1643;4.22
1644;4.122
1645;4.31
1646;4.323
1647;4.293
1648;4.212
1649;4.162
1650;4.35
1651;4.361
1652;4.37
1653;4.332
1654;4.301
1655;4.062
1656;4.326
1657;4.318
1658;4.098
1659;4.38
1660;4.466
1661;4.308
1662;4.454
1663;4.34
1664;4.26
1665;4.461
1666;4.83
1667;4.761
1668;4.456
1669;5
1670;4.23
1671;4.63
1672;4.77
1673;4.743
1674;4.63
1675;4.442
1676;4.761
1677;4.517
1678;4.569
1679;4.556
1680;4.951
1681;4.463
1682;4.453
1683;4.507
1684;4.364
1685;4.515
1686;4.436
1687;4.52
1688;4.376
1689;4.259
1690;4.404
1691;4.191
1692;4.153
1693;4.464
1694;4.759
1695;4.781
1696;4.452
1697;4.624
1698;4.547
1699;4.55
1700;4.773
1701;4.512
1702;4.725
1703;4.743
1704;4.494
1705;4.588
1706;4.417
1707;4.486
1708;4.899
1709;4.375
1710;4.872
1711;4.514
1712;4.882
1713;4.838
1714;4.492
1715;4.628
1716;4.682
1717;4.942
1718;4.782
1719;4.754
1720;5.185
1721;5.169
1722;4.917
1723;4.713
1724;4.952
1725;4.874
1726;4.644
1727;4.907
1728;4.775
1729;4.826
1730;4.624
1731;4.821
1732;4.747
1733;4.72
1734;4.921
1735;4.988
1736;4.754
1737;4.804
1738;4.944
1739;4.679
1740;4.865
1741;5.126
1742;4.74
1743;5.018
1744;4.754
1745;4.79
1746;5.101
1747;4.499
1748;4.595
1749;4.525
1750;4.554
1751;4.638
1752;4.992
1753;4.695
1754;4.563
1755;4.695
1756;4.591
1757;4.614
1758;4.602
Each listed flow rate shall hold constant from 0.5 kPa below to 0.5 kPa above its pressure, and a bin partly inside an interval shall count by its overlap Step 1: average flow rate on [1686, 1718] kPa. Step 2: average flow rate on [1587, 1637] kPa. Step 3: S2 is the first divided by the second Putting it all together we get 1.20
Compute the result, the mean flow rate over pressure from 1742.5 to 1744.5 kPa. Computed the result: 4.89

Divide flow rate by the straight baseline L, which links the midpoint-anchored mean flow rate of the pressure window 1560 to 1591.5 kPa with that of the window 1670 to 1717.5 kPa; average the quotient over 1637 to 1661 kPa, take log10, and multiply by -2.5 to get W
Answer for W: 0.03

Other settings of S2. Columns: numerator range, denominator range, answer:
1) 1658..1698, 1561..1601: 1.14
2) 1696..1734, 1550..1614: 1.22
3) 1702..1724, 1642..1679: 1.07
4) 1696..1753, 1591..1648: 1.22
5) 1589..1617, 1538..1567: 0.86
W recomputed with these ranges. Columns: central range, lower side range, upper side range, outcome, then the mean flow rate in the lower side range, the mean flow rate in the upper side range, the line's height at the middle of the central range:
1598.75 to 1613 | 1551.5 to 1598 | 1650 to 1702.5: 0.24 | 4.03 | 4.49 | 4.17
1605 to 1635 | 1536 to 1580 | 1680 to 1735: 0.11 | 4.11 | 4.65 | 4.33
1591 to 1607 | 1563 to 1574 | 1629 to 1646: 0.21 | 4.21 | 4.27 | 4.23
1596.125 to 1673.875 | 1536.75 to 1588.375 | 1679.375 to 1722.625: 0.07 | 4.08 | 4.61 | 4.36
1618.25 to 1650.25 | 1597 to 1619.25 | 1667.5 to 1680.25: -0.07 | 3.51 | 4.63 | 3.96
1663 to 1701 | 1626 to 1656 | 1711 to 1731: 0.00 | 4.28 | 4.81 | 4.55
